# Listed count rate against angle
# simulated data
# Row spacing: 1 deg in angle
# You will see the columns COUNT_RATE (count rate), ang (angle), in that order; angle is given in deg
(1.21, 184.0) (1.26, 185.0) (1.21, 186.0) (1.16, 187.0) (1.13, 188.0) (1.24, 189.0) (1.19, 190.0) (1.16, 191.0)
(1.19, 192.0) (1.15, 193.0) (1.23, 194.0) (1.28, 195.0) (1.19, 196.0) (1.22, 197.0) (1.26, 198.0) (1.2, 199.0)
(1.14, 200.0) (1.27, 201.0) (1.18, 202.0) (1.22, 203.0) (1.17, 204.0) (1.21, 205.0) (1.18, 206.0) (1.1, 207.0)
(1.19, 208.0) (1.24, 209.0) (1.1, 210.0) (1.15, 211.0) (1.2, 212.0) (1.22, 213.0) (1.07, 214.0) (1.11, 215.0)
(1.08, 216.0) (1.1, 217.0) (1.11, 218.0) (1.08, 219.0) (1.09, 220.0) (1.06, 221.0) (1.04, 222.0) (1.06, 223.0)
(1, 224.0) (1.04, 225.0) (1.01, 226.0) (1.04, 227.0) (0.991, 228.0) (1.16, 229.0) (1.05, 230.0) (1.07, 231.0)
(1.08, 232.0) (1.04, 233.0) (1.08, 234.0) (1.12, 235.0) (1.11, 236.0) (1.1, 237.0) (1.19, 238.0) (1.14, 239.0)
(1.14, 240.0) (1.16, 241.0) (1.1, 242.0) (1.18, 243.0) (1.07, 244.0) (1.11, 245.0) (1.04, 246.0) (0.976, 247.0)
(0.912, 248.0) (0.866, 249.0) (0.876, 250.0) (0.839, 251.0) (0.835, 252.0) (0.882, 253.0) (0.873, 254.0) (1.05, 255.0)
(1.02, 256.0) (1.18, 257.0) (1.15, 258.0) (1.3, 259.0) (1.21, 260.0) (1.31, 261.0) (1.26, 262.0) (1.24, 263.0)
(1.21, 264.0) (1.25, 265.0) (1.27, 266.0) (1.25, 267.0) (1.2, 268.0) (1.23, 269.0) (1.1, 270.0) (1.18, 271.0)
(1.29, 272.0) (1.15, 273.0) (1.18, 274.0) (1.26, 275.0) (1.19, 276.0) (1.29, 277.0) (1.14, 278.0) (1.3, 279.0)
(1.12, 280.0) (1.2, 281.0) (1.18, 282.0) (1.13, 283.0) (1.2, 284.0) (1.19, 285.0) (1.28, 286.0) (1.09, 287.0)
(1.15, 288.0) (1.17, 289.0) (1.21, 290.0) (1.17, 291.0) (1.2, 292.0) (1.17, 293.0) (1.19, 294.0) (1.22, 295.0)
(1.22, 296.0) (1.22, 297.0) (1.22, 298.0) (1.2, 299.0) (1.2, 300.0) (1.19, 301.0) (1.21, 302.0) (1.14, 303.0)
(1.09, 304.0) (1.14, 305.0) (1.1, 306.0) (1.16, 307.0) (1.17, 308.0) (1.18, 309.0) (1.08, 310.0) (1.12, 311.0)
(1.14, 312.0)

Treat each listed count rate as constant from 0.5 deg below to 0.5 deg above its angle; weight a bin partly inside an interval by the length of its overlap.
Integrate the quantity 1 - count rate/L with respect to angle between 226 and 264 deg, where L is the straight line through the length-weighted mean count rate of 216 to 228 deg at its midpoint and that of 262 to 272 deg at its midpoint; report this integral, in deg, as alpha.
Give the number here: 2.1 deg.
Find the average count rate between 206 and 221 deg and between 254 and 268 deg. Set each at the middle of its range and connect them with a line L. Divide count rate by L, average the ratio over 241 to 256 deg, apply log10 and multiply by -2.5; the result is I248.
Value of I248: 0.20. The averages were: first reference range 1.13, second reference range 1.2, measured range 0.98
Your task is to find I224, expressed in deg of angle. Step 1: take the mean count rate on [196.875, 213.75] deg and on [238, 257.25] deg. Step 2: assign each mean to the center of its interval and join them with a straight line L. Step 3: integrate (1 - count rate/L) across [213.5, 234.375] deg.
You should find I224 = 0.9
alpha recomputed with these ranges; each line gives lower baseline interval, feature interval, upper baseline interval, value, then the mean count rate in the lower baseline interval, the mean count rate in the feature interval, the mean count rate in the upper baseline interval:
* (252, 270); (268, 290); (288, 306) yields -0.4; 1.16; 1.19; 1.18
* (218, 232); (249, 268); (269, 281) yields 0.8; 1.06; 1.11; 1.2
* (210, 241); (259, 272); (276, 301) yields -0.8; 1.09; 1.23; 1.19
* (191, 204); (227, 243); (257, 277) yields 1.5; 1.21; 1.1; 1.22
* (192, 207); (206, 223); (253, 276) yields 1.1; 1.2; 1.12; 1.18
